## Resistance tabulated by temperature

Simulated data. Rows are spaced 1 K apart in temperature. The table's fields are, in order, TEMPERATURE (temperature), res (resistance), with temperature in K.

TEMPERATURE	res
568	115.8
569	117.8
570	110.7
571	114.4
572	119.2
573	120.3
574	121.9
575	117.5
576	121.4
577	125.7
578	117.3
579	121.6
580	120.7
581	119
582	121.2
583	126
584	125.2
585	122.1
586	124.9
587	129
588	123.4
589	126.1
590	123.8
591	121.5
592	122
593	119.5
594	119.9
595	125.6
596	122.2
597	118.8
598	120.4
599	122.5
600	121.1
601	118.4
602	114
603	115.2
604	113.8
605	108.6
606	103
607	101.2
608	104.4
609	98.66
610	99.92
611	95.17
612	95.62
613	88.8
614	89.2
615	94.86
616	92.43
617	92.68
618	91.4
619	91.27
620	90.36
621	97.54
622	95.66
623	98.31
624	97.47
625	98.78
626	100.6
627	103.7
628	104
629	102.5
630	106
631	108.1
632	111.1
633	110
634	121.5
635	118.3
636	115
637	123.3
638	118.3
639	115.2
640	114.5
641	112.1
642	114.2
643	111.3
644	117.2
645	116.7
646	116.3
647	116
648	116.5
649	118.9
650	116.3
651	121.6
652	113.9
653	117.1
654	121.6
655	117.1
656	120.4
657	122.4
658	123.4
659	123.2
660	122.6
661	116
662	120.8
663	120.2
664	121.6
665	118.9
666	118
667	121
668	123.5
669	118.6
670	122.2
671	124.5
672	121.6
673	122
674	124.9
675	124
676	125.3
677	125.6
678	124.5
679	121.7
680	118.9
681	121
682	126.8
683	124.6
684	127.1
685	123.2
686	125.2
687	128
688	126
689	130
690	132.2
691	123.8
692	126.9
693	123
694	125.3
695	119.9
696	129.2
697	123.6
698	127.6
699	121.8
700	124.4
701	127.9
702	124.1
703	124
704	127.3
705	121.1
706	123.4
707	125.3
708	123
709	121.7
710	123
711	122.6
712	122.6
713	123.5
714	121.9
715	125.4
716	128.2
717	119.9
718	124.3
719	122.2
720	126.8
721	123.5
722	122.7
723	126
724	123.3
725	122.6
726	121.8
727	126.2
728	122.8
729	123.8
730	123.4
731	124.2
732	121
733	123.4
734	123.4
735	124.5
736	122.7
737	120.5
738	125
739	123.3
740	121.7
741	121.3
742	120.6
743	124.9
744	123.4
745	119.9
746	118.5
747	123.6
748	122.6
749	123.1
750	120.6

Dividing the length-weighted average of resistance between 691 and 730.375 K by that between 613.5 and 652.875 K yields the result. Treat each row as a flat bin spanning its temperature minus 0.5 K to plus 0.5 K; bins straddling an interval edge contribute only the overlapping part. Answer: 1.15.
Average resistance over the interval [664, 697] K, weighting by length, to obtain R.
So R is 124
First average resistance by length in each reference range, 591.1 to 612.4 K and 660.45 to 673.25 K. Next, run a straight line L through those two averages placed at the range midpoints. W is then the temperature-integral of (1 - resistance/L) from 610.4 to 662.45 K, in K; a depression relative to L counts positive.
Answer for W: 3.5 K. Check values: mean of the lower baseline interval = 113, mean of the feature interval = 109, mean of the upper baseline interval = 121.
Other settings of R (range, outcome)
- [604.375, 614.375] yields 98.8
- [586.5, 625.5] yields 108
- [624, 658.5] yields 114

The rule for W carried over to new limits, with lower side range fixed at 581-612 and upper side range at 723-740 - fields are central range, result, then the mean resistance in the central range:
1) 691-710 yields -0.4 K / 124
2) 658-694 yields -0.8 K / 123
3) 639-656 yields 0.4 K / 116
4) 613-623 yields 2.1 K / 92.9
